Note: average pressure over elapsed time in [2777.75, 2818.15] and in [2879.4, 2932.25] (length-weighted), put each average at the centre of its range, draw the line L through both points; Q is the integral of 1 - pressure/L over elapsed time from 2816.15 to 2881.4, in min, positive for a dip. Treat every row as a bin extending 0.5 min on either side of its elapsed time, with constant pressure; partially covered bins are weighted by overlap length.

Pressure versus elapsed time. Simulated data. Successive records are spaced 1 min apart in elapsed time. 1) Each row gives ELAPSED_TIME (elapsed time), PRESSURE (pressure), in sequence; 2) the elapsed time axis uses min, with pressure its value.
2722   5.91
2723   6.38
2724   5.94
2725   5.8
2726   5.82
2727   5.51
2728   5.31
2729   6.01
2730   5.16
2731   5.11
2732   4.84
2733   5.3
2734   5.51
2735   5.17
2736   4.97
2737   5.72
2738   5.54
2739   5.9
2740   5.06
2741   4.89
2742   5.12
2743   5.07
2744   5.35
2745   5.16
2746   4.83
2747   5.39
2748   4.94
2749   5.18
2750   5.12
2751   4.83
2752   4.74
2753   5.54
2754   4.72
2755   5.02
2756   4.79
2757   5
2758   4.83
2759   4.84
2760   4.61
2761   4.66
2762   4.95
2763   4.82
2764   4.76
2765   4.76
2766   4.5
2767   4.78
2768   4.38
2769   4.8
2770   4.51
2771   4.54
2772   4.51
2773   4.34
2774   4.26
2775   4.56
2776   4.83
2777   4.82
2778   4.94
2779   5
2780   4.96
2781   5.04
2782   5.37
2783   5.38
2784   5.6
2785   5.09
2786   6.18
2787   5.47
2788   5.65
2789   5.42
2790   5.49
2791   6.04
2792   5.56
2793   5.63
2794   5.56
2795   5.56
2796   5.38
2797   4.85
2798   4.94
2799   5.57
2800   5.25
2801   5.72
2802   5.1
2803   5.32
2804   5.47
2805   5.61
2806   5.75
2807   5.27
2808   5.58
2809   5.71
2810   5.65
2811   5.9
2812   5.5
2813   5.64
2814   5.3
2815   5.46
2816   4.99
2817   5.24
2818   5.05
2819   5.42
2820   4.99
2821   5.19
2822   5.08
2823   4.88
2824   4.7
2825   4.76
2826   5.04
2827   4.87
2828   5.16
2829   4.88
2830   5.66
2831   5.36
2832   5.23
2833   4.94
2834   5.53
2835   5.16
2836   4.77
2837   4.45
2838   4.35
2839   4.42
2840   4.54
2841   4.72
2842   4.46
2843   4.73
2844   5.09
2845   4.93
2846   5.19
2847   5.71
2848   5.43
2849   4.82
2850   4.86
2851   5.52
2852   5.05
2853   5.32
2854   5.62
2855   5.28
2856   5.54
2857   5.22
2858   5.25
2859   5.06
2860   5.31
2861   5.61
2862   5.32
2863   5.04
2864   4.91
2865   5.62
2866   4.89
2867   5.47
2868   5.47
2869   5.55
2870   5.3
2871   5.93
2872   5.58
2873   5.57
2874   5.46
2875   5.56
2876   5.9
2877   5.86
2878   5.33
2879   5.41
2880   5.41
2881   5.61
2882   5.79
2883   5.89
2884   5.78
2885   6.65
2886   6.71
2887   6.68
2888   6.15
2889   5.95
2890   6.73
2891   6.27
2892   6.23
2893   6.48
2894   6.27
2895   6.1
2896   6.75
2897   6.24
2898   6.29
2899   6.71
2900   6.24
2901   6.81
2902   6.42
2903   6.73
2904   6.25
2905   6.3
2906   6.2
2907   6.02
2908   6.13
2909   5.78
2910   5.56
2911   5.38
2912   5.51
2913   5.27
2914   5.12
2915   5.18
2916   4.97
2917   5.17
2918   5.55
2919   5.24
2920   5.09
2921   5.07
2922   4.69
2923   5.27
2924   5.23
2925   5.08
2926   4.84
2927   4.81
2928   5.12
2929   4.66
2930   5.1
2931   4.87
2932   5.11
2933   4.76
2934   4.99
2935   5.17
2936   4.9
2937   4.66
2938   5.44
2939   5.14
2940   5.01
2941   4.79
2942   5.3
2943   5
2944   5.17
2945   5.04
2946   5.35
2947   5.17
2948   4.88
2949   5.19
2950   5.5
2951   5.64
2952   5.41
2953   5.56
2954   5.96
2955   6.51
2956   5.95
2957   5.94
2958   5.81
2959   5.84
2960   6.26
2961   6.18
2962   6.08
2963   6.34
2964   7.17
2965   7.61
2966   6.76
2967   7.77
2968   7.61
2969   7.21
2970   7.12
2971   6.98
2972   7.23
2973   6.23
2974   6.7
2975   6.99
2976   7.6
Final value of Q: 4.6 min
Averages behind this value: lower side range 5.43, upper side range 5.77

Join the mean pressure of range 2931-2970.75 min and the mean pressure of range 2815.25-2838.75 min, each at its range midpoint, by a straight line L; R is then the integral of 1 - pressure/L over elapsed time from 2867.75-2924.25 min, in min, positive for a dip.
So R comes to -4.19 min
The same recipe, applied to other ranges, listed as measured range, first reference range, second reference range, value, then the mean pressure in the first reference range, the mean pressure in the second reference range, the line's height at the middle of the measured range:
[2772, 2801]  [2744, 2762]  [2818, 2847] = -1.6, 4.96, 4.96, 4.96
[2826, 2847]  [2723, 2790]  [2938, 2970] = 1.9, 5.1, 5.92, 5.43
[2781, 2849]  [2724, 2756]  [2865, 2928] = 3.0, 5.25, 5.77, 5.5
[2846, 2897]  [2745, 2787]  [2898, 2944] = -4.1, 4.91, 5.4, 5.24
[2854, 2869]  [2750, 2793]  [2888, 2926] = 0.7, 4.98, 5.84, 5.55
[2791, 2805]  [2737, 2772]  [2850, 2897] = -0.5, 4.94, 5.7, 5.22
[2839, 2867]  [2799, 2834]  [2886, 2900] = 3.2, 5.29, 6.38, 5.81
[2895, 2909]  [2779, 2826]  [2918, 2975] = -1.9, 5.37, 5.68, 5.58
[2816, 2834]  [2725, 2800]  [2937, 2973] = 1.0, 5.12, 5.98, 5.4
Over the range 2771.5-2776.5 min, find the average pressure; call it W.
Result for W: 4.5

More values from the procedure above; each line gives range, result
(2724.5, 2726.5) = 5.81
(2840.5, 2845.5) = 4.79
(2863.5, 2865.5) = 5.27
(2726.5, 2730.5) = 5.5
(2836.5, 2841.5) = 4.5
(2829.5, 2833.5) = 5.3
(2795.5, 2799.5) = 5.19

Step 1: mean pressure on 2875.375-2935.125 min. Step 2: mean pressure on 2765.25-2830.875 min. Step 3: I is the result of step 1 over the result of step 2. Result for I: 1.10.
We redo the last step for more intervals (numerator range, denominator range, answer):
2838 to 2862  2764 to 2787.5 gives 1.04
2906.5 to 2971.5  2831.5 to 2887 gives 1.05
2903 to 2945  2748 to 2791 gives 1.06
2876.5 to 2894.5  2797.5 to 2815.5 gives 1.11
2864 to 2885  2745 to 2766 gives 1.14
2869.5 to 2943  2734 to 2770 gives 1.13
